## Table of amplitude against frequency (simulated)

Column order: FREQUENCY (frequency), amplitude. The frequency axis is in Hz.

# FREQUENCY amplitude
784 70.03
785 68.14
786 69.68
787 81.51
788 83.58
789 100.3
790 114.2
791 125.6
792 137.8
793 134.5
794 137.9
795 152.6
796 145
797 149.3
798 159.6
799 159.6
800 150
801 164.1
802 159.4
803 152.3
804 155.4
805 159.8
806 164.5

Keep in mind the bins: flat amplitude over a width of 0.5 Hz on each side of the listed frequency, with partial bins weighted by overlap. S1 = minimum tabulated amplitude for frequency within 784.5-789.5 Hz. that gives 68.14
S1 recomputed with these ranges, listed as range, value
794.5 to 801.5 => 145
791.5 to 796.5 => 134.5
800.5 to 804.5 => 152.3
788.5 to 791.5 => 100.3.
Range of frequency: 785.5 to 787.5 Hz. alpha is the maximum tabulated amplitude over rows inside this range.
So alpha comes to 81.51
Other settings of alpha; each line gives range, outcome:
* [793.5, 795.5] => 152.6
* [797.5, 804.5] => 164.1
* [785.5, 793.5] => 137.8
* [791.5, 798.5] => 159.6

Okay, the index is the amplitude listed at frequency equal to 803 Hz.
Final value 152.3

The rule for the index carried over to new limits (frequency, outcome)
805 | 159.8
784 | 70.03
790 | 114.2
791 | 125.6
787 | 81.51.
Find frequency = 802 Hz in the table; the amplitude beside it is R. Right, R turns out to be 159.4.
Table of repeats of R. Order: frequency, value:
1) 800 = 150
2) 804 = 155.4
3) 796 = 145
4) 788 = 83.58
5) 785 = 68.14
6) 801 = 164.1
